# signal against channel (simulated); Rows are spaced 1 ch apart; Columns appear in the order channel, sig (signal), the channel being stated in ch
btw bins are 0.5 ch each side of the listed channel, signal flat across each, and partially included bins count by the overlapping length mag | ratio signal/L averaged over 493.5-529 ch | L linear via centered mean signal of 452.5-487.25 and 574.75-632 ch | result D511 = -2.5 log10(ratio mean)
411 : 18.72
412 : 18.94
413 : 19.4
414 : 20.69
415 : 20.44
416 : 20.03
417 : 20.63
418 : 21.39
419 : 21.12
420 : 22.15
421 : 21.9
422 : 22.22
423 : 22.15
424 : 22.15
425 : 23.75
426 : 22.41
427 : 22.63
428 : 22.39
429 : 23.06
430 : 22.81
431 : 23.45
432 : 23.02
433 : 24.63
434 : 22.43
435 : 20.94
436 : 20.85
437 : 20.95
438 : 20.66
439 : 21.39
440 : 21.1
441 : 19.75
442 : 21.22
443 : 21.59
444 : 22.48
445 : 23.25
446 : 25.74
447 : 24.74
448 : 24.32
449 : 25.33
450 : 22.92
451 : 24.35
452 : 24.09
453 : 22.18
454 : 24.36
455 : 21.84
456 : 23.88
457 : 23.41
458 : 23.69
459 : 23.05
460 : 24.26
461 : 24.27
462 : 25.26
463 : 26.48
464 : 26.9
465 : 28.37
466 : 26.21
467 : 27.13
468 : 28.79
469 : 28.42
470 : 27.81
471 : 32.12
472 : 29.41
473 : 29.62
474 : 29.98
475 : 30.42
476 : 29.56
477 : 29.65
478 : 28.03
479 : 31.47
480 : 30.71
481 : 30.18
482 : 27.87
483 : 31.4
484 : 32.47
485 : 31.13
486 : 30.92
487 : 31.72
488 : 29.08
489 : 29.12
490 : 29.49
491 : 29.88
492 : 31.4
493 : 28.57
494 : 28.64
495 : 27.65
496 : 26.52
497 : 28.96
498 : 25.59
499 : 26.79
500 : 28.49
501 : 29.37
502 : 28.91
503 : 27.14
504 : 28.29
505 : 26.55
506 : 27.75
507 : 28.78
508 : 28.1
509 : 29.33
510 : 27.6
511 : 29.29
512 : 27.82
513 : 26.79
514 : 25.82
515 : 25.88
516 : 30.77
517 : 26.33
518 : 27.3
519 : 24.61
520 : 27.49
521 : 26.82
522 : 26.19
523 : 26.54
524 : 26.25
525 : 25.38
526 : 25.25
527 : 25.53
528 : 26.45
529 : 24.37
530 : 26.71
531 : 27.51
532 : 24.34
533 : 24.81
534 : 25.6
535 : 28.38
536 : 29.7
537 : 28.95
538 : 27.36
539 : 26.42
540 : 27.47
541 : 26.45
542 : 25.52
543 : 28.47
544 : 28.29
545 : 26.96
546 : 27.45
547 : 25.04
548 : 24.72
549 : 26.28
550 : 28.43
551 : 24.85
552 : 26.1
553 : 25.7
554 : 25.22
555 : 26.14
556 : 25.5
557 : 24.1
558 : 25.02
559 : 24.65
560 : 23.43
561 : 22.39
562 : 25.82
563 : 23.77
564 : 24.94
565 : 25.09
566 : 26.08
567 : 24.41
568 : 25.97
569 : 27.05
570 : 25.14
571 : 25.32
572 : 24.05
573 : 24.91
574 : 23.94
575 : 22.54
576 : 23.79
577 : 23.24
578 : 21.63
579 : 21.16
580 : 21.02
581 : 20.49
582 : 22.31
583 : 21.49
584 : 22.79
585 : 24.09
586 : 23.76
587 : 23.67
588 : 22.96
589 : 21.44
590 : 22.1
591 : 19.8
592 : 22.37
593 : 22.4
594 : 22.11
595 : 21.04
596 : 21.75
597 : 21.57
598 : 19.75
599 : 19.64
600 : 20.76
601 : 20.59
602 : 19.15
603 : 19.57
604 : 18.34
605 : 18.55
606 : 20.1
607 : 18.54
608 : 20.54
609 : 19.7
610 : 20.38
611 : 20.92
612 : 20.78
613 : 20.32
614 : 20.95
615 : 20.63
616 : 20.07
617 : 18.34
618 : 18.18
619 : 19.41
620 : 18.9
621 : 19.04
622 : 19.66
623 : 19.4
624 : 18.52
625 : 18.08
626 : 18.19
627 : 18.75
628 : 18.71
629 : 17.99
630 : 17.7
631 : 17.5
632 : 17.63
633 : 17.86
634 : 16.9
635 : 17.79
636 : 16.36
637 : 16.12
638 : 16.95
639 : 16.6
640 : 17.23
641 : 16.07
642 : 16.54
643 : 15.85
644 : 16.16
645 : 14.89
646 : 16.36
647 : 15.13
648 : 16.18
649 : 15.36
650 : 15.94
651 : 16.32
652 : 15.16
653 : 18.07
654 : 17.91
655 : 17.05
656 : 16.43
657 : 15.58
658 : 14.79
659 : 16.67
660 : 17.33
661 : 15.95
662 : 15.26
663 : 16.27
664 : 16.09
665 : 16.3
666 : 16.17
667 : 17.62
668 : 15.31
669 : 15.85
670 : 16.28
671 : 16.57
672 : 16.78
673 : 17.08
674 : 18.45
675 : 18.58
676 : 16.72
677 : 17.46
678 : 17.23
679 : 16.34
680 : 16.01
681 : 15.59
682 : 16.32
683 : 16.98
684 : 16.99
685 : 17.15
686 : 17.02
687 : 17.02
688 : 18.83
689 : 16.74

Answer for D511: -0.07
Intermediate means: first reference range 27.8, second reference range 20.4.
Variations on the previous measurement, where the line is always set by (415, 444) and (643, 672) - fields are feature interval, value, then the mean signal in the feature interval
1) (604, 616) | -0.16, 20.1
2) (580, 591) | -0.23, 22.3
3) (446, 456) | -0.12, 23.9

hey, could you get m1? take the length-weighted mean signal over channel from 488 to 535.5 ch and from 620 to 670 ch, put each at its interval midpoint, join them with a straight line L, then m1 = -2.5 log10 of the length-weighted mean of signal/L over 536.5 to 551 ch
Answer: -0.087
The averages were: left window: 27.4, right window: 16.9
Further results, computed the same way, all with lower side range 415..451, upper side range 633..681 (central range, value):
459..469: -0.22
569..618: -0.18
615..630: -0.09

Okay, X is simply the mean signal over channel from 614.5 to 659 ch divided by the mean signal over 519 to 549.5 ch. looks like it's 0.65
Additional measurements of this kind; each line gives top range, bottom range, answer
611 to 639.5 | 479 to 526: 0.65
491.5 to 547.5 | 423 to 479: 1.10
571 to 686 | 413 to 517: 0.73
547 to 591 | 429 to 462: 1.05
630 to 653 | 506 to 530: 0.61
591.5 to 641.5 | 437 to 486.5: 0.73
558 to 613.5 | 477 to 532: 0.79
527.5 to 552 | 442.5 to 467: 1.10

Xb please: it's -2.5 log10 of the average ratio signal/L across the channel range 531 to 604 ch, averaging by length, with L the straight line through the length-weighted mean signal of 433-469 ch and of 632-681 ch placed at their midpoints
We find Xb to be -0.222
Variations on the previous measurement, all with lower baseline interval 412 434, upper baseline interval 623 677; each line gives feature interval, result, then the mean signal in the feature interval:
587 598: -0.20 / 21.8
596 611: -0.12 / 19.9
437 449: -0.05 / 22.4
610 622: -0.13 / 19.8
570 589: -0.24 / 23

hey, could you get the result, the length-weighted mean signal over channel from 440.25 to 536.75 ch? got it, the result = 27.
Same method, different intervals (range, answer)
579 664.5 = 18.8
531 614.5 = 23.6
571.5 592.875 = 22.5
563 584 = 23.7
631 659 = 16.4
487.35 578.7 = 26.5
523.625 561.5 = 26.1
